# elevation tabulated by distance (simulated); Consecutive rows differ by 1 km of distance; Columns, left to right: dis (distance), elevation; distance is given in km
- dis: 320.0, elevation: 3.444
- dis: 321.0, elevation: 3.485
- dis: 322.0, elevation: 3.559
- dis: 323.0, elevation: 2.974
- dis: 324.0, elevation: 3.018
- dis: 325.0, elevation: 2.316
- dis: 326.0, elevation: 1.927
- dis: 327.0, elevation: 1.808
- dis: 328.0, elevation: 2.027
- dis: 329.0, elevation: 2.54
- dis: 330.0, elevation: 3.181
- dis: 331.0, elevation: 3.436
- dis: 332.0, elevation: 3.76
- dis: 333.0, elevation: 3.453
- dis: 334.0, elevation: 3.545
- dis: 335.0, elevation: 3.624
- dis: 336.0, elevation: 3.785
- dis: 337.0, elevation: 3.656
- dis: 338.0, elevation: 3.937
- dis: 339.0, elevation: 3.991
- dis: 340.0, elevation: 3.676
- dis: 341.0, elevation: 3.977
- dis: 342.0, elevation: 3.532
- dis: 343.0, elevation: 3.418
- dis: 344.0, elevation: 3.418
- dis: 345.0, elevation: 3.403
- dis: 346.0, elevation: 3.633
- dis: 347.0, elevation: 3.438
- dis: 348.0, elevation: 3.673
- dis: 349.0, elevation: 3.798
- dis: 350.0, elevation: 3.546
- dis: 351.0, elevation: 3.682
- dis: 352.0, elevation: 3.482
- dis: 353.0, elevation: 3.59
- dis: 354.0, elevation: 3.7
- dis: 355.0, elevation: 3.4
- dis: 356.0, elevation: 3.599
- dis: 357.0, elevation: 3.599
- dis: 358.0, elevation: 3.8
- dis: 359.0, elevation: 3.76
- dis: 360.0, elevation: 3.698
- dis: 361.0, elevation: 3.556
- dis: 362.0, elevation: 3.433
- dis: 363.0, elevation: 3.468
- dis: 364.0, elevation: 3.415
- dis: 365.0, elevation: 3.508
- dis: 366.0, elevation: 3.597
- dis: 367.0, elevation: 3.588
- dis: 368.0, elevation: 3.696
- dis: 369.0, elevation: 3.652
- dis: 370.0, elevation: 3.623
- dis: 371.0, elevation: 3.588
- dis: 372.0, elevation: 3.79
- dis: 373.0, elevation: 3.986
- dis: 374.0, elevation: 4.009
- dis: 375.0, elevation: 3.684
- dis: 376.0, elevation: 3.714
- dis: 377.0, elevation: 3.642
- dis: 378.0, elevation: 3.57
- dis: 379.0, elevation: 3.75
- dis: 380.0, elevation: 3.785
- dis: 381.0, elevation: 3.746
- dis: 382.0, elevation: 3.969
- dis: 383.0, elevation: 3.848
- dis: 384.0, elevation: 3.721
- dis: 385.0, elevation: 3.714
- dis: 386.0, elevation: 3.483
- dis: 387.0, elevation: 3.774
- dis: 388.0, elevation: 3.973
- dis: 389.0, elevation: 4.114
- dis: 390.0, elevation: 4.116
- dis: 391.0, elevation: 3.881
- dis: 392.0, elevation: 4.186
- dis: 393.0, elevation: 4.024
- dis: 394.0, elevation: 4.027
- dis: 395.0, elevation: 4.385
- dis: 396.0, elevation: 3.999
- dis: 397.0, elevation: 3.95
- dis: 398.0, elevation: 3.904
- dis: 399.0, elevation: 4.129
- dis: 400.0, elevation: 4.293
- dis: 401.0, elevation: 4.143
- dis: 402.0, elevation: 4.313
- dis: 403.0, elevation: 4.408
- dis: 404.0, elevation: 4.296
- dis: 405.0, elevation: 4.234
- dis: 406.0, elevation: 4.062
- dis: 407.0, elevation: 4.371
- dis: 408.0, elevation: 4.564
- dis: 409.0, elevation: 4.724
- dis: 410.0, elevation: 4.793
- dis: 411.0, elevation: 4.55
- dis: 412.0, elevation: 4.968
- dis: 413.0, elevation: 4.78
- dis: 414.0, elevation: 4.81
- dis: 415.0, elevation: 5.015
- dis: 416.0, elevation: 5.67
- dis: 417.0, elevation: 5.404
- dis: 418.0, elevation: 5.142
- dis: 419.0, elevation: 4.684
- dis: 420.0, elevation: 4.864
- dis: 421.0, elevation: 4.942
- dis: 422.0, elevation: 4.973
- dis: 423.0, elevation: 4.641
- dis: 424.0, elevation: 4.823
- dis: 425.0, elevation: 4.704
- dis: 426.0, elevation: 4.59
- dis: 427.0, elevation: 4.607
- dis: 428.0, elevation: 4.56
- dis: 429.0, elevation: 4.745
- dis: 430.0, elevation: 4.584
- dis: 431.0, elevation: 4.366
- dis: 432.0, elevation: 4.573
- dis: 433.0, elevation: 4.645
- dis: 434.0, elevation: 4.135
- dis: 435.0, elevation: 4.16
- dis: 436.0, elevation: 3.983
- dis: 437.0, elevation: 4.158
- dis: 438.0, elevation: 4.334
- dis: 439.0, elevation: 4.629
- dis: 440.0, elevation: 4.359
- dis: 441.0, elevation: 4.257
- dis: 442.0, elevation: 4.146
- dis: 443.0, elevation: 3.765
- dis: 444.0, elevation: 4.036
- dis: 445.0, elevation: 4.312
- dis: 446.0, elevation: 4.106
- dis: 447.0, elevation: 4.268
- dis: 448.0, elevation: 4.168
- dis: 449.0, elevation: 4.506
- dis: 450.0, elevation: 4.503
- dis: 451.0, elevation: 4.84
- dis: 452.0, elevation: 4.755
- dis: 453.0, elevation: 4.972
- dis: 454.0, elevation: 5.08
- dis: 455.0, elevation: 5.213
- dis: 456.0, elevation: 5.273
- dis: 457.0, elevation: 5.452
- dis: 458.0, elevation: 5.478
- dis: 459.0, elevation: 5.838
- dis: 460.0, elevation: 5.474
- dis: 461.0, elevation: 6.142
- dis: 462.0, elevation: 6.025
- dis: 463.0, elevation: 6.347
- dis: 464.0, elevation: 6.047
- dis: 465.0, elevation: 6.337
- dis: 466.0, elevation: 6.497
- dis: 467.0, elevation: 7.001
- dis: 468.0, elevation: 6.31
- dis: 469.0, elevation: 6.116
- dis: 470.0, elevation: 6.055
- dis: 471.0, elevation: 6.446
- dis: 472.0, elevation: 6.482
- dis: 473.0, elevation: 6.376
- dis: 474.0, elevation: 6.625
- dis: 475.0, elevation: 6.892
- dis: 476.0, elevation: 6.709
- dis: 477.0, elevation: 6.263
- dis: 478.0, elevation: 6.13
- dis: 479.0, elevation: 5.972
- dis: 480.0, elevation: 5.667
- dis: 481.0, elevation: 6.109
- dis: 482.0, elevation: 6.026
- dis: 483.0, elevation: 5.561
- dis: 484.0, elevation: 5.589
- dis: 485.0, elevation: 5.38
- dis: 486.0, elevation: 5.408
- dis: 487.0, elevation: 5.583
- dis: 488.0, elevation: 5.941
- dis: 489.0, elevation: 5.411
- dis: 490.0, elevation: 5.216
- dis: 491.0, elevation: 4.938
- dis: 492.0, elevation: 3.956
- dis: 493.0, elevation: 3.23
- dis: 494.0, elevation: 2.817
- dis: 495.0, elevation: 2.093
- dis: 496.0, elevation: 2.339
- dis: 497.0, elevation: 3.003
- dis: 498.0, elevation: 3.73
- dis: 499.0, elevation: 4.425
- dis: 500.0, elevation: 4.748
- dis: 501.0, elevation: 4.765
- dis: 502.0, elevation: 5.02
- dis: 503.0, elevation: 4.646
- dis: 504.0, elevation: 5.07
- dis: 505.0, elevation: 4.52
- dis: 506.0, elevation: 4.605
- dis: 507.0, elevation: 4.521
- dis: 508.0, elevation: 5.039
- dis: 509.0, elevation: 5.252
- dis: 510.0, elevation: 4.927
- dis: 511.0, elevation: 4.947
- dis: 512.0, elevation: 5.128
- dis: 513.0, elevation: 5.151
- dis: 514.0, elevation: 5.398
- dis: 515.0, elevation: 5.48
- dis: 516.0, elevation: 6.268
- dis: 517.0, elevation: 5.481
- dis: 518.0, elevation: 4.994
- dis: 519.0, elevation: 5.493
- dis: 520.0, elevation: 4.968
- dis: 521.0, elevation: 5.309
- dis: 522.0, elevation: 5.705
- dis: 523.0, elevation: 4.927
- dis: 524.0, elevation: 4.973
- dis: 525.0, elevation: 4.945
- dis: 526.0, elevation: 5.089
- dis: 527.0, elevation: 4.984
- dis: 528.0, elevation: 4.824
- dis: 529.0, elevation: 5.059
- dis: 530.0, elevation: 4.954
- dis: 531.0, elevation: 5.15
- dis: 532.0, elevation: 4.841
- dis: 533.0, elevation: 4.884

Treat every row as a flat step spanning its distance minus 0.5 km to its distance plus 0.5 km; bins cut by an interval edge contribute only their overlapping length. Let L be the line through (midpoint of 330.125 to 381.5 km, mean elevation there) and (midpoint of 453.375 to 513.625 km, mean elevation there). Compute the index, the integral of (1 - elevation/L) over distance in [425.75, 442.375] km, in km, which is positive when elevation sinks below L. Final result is 1.0 km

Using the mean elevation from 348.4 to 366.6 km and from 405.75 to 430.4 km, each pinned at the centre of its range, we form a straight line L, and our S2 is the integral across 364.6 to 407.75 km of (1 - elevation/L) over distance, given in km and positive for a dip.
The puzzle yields 2.5 km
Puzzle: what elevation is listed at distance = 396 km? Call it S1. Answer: 3.999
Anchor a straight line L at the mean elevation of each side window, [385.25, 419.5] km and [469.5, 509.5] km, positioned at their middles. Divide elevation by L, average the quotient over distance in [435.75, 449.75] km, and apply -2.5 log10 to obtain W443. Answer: 0.12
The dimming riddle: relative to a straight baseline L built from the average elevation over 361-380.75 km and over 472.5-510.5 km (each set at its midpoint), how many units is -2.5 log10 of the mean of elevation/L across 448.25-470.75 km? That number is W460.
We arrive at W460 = -0.207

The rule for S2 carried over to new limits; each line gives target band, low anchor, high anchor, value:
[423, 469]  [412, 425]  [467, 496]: 2.6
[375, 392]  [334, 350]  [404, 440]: 1.5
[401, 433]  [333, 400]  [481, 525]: -4.2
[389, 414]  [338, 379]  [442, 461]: -0.7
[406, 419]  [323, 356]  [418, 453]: -2.0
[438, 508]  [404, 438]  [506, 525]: -2.6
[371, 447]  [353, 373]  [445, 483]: 4.4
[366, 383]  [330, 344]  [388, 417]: 1.4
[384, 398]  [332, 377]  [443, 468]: 0.9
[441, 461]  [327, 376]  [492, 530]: -2.3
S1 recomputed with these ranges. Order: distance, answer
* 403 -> 4.408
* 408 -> 4.564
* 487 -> 5.583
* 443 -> 3.765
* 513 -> 5.151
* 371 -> 3.588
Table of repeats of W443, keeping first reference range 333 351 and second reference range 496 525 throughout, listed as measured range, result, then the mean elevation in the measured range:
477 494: -0.13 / 5.33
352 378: 0.05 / 3.64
